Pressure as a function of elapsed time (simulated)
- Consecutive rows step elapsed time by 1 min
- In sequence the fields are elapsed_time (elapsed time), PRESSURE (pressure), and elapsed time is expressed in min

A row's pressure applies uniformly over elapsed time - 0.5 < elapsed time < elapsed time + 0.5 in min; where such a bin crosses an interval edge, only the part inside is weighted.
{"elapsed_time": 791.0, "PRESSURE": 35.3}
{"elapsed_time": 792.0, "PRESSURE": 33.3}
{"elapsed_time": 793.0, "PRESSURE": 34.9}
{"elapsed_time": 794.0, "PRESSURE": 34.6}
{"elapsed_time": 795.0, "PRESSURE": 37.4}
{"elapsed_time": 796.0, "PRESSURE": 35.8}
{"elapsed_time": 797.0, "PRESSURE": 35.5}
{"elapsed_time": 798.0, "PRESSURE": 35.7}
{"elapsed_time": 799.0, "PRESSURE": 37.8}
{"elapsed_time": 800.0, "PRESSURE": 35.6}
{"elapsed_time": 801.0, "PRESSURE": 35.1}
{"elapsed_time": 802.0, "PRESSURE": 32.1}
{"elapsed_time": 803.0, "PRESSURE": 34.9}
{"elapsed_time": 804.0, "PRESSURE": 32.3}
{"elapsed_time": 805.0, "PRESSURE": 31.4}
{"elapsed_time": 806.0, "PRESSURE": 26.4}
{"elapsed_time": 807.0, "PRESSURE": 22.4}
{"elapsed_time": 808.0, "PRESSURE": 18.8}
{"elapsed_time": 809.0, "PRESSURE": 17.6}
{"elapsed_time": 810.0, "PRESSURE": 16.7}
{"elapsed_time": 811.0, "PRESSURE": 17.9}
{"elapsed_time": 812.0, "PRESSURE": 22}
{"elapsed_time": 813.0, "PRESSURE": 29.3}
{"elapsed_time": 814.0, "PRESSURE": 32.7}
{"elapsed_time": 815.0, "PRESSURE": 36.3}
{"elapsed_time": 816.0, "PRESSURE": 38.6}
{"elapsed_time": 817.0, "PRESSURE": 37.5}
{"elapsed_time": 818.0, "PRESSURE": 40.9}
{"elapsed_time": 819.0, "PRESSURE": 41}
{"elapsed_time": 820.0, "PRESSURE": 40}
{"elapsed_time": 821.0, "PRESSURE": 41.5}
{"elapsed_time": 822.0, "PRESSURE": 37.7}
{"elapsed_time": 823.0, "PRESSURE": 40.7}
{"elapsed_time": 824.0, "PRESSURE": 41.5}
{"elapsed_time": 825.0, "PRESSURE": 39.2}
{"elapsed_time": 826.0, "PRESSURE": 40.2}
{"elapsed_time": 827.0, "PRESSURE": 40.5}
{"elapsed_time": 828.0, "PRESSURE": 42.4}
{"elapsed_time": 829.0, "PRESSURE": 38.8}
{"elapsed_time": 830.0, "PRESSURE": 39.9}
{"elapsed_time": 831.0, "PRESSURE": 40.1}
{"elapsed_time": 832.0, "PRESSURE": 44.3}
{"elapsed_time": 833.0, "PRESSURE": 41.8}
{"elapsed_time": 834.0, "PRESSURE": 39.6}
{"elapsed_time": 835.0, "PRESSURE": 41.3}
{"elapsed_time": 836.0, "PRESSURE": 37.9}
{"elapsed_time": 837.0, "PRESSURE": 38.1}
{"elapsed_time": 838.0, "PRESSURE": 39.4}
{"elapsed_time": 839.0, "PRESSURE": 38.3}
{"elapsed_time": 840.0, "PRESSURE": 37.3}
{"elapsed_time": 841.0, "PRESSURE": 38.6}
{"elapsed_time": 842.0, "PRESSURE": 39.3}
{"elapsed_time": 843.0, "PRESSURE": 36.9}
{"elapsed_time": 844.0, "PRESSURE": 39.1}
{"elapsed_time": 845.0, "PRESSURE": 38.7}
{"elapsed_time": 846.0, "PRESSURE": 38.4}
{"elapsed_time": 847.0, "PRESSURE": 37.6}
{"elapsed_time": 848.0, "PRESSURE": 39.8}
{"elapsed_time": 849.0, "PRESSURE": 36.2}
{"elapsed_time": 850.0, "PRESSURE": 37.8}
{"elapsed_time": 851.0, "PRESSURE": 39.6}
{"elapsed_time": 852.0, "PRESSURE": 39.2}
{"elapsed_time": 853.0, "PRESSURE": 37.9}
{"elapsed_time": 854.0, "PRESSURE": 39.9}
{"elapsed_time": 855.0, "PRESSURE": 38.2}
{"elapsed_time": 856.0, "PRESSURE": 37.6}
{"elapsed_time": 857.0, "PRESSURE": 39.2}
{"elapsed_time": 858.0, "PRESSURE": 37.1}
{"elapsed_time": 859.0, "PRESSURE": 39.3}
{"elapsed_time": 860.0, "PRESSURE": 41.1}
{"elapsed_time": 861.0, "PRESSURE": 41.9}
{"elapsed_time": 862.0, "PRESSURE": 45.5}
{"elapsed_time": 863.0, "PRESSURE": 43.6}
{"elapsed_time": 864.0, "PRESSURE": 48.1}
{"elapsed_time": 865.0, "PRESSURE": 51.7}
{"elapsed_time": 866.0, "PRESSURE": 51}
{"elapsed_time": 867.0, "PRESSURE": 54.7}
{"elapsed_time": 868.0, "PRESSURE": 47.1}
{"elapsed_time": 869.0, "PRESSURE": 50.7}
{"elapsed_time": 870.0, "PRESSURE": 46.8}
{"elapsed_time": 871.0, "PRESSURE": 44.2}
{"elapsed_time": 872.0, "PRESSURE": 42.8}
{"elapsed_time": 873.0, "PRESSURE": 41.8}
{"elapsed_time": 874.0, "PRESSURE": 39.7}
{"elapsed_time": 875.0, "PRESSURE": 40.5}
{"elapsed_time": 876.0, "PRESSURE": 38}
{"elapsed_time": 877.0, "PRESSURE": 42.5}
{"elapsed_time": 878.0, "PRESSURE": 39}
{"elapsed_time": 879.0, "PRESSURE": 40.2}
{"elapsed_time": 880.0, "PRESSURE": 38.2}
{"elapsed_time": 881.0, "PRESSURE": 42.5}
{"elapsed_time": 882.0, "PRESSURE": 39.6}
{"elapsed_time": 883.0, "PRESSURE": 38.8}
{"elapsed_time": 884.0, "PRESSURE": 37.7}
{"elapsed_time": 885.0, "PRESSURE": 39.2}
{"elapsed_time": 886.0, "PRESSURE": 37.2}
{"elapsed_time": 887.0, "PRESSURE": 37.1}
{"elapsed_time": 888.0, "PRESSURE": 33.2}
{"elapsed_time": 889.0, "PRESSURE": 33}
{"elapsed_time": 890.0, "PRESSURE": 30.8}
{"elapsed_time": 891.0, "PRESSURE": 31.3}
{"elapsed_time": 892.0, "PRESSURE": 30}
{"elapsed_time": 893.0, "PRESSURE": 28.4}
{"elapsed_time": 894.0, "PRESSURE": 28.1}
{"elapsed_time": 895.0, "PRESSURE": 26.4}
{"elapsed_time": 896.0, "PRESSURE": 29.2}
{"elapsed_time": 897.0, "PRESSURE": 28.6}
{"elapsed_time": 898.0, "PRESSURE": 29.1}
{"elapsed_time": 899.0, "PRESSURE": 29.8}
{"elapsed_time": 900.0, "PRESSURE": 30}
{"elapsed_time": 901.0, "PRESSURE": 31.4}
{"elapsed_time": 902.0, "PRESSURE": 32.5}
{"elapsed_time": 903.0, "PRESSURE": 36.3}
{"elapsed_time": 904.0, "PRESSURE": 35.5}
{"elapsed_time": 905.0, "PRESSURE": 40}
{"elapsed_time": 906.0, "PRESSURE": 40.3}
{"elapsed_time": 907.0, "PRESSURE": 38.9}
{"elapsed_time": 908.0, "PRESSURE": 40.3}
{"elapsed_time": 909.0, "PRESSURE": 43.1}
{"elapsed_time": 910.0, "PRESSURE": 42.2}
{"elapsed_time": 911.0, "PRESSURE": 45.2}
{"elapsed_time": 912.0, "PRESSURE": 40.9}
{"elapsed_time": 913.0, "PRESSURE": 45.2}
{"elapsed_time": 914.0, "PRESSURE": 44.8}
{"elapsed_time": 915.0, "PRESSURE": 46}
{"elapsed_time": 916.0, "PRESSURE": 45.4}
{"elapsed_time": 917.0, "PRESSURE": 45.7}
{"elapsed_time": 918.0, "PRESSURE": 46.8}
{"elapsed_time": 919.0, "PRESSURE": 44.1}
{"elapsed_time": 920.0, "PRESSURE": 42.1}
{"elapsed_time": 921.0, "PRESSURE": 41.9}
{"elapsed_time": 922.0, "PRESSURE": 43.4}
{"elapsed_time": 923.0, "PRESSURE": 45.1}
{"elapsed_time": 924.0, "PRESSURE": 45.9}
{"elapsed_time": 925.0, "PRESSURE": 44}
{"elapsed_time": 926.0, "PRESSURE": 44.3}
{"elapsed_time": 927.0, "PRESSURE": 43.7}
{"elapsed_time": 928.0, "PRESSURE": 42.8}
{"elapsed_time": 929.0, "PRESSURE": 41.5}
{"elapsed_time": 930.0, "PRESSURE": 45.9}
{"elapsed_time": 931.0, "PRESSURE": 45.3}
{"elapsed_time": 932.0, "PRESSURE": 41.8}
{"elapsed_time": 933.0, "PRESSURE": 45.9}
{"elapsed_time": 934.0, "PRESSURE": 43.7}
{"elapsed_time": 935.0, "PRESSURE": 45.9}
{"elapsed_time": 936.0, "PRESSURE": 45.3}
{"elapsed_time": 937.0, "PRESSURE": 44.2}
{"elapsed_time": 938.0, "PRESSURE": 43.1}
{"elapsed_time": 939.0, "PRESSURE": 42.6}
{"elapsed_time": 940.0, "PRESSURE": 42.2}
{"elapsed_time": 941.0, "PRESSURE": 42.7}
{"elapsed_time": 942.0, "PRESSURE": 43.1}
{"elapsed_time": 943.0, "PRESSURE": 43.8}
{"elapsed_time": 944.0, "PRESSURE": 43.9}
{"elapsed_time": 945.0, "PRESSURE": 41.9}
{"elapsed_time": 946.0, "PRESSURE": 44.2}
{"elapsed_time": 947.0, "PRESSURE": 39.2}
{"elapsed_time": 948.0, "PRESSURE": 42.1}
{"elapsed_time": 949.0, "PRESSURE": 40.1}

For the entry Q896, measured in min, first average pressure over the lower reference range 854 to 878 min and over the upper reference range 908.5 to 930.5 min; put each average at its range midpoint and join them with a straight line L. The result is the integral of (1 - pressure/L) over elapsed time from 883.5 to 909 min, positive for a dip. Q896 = 6.0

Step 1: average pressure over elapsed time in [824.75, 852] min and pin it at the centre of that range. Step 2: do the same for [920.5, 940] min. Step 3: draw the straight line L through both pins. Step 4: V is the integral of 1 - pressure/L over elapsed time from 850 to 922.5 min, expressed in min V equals 3.7 min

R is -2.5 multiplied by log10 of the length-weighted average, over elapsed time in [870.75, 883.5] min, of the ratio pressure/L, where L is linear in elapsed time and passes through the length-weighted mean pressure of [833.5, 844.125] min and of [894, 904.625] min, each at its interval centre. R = -0.20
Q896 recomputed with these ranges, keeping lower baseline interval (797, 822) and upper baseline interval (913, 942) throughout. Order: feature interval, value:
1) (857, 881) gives -3.60 min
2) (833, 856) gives -2.16 min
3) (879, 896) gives 2.28 min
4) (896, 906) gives 2.07 min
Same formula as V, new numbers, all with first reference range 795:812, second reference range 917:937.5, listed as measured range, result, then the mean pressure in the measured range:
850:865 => -2.14 min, 40.9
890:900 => 2.77 min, 29.1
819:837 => -4.63 min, 40.4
